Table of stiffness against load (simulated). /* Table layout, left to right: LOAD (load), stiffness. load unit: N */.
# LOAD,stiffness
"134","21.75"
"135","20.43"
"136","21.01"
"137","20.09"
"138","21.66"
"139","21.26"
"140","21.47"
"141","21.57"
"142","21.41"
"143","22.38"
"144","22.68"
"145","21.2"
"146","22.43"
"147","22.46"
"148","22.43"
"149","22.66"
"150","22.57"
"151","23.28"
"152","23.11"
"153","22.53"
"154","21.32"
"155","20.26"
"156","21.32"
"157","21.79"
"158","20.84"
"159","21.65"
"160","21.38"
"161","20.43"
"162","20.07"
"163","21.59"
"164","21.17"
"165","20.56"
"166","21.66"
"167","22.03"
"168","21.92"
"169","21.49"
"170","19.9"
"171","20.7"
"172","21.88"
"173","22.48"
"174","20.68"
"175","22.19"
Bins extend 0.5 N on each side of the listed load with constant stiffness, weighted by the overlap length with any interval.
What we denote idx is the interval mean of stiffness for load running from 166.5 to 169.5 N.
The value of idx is 21.8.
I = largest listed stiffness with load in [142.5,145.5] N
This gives 22.68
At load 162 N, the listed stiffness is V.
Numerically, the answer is 20.07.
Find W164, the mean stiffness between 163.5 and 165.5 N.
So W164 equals 20.9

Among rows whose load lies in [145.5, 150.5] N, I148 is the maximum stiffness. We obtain 22.66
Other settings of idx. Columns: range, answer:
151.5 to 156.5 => 21.7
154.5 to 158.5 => 21.1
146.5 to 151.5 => 22.7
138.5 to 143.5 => 21.6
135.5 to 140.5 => 21.1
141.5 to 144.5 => 22.2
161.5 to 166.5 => 21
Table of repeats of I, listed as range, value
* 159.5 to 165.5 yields 21.59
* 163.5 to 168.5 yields 22.03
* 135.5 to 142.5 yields 21.66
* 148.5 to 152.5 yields 23.28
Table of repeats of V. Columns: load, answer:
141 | 21.57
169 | 21.49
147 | 22.46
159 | 21.65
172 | 21.88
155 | 20.26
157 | 21.79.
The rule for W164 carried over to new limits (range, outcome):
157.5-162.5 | 20.9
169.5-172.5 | 20.8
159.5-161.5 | 20.9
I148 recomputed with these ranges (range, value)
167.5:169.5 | 21.92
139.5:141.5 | 21.57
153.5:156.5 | 21.32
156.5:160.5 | 21.79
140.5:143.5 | 22.38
